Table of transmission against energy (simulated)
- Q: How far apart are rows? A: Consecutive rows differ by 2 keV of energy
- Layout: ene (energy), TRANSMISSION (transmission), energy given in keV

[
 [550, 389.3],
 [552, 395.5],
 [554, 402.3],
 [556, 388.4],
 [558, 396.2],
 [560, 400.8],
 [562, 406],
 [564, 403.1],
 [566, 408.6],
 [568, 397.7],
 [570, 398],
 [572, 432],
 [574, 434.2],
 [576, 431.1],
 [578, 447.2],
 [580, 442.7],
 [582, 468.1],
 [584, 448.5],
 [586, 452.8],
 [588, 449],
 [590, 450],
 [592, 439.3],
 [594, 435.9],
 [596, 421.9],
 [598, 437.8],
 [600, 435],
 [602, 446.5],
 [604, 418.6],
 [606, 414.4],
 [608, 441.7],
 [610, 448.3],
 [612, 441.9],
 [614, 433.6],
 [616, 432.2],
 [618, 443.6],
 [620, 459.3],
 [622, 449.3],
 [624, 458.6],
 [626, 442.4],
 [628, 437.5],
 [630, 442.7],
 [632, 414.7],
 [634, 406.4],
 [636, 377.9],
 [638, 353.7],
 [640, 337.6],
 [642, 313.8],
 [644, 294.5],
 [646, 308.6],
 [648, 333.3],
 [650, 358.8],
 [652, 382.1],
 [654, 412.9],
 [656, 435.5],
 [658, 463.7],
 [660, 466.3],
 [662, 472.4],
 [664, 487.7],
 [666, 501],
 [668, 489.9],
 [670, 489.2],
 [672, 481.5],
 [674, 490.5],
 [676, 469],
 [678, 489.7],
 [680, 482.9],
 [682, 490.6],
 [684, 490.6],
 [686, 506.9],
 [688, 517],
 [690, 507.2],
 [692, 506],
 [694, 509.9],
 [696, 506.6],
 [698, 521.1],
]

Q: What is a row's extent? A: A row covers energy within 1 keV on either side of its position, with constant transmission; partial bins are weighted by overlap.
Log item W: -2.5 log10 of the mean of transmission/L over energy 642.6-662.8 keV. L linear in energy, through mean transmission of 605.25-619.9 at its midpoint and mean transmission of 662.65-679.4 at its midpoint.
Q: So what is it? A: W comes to 0.21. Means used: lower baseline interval 438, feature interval 390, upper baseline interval 487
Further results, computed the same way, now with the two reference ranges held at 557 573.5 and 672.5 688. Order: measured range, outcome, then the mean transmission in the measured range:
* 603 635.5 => 0.024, 436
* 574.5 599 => -0.055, 443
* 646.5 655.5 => 0.252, 372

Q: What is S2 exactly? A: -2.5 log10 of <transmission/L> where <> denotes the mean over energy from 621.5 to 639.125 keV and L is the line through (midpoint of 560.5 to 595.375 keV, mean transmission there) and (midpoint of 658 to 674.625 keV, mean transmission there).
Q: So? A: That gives 0.106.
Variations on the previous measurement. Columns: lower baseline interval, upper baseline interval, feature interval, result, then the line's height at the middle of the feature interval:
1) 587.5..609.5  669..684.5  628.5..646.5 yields 0.25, 460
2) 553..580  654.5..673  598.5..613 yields 0.01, 438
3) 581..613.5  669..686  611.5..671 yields 0.12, 466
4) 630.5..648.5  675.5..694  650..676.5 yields -0.08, 428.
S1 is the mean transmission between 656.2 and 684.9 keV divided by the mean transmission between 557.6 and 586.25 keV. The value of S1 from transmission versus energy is 1.14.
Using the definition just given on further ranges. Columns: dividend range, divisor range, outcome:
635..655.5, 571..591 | 0.78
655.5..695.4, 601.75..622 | 1.11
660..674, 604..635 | 1.11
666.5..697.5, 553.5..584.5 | 1.18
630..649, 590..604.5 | 0.81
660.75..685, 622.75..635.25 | 1.12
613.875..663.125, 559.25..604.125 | 0.94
